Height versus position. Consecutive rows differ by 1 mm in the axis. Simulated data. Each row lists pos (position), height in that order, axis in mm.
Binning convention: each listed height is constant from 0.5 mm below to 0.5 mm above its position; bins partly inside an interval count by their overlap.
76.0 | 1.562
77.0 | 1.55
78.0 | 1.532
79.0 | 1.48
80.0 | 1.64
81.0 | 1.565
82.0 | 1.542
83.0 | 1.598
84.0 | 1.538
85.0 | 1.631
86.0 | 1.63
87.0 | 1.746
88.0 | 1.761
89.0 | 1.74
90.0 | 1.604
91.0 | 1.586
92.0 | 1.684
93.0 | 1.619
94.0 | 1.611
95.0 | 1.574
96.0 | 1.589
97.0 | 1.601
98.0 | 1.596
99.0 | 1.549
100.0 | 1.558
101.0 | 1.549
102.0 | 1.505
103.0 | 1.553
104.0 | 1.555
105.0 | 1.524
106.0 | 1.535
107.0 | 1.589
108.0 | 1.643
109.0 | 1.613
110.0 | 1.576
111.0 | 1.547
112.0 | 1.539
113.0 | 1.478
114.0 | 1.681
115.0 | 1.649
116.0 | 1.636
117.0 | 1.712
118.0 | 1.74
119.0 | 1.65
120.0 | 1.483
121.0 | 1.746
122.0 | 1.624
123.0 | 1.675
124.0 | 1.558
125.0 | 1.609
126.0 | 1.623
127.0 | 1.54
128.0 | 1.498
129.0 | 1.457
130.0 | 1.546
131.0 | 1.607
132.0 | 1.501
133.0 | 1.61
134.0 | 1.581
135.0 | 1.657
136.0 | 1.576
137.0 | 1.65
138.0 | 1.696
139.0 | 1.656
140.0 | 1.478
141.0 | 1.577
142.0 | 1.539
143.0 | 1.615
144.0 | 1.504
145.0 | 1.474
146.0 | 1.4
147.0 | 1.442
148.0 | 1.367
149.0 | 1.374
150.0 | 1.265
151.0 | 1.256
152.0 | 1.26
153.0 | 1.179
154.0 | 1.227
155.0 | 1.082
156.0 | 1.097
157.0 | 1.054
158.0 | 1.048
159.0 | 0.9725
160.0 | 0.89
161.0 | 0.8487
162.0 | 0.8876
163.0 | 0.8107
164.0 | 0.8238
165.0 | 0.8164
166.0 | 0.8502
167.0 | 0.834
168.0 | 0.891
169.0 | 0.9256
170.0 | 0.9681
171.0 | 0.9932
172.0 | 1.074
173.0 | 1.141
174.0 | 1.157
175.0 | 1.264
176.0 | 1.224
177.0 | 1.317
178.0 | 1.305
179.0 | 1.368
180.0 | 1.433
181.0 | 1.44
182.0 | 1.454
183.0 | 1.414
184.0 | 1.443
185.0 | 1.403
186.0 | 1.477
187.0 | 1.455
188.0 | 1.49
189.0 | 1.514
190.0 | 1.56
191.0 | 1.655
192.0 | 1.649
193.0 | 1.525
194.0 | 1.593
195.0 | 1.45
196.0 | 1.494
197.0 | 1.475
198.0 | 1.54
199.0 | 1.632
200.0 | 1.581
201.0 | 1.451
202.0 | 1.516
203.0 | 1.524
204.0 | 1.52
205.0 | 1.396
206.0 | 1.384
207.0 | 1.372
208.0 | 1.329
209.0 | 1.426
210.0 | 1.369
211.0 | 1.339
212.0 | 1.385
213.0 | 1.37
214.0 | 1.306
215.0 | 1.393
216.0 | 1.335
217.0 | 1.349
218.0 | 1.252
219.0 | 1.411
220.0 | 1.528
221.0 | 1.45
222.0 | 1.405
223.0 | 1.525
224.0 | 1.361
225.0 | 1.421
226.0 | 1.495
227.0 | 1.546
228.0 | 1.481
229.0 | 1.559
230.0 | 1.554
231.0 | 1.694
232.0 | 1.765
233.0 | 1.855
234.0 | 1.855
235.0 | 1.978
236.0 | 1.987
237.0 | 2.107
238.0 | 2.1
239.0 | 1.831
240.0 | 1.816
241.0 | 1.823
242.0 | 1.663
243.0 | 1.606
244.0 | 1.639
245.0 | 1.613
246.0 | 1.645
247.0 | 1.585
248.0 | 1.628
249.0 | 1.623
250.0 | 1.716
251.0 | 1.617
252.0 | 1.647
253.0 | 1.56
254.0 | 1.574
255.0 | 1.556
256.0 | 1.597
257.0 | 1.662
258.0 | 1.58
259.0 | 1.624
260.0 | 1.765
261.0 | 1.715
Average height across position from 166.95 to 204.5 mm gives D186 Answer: 1.38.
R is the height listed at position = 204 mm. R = 1.52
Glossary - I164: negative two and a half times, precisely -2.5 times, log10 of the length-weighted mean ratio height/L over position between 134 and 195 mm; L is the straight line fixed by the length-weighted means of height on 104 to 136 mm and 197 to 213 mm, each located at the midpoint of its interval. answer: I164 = 0.17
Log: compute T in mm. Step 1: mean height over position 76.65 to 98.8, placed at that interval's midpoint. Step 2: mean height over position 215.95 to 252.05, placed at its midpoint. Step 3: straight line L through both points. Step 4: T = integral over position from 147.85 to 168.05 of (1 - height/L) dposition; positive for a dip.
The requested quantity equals 7.3 mm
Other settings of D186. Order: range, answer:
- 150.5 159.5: 1.13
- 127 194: 1.32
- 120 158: 1.47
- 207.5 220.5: 1.37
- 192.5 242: 1.55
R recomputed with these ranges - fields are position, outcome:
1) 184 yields 1.443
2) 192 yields 1.649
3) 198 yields 1.54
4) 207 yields 1.372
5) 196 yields 1.494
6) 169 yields 0.9256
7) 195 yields 1.45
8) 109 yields 1.613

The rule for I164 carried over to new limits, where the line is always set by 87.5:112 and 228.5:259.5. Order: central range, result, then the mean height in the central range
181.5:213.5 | 0.137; 1.47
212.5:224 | 0.211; 1.39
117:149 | 0.034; 1.57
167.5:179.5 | 0.408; 1.14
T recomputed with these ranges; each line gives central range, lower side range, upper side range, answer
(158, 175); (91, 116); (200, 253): 6.8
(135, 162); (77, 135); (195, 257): 4.4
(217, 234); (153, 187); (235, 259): 0.3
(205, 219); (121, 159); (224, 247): 2.5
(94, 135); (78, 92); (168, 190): -1.9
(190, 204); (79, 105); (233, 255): 1.3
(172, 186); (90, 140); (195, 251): 2.2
